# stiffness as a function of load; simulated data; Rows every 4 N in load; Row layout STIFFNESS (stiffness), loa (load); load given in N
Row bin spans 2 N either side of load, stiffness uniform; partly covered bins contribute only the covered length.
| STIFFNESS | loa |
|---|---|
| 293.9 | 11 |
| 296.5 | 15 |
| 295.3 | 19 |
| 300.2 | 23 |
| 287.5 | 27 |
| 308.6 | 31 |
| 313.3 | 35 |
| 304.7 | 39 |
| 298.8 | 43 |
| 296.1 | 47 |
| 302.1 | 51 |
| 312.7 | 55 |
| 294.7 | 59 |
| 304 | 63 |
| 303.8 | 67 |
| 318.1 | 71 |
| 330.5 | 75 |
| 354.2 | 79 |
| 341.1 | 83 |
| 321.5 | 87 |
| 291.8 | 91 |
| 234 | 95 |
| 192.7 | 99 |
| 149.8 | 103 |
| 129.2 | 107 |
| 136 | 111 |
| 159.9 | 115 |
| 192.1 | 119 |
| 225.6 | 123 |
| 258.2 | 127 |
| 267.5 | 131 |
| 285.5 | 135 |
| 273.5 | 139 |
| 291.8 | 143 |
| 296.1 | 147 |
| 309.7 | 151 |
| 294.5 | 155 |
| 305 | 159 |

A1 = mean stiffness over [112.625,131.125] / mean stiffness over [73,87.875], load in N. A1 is 0.63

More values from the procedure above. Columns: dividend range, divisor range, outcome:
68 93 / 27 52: 1.07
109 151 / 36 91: 0.77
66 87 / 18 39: 1.09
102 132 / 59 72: 0.62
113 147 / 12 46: 0.82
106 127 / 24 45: 0.59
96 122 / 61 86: 0.51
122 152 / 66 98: 0.90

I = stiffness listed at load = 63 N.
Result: 304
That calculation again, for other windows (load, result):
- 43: 298.8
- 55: 312.7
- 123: 225.6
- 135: 285.5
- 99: 192.7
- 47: 296.1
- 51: 302.1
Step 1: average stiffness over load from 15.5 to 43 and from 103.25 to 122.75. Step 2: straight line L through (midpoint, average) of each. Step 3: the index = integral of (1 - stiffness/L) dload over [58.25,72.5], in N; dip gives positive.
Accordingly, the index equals -3.9 N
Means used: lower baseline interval 301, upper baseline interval 160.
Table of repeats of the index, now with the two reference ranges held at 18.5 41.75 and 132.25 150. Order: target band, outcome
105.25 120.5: 7.2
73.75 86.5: -1.9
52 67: -0.3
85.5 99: 1.2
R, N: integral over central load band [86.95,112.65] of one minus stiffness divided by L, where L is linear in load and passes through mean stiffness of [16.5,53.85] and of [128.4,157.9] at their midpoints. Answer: 8.2 N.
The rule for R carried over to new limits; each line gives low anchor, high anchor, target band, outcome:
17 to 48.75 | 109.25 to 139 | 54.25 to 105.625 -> -4.8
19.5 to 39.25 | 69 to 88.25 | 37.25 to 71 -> 1.6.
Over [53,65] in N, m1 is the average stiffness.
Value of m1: 304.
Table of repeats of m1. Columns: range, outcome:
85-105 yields 238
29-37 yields 311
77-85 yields 348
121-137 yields 259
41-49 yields 297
